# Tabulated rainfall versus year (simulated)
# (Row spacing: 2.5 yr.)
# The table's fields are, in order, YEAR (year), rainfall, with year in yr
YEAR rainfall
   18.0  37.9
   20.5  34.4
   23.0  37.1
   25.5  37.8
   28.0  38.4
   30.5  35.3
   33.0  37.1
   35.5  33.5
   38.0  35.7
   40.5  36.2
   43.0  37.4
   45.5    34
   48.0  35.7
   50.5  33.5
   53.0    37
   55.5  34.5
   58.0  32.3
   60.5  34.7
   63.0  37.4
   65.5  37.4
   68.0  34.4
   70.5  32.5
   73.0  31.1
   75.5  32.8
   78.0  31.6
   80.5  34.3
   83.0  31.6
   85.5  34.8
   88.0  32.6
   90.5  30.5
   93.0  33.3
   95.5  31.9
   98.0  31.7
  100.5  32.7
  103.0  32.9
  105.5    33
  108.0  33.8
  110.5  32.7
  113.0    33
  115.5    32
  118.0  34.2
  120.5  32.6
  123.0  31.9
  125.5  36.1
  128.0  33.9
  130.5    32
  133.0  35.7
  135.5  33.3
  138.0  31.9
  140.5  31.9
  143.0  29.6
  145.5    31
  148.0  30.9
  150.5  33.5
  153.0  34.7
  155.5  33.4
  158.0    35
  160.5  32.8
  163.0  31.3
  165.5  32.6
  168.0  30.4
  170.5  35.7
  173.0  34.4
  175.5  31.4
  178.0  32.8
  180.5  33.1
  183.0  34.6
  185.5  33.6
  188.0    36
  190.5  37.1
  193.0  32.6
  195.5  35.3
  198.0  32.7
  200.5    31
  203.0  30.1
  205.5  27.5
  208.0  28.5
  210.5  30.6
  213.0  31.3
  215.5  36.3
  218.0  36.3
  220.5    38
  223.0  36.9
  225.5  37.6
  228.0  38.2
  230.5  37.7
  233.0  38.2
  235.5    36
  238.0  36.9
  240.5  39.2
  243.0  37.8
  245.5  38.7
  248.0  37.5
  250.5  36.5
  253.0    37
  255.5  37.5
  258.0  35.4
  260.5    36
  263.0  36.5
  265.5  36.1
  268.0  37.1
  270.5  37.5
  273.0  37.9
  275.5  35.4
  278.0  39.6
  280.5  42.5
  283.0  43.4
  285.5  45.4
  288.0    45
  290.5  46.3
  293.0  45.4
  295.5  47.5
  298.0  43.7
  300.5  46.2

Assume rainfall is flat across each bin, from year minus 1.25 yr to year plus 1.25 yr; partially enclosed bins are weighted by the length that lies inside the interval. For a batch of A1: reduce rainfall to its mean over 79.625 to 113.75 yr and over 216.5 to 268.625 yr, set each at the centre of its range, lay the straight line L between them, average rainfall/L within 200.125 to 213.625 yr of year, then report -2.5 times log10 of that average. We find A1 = 0.21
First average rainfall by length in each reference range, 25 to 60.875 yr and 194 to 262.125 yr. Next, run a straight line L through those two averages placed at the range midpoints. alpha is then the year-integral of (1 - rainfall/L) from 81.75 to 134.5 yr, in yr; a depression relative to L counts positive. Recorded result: 3.66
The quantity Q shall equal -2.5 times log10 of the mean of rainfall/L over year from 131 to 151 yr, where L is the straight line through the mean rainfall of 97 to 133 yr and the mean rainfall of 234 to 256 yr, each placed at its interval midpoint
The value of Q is 0.06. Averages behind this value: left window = 33.1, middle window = 32.2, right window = 37.5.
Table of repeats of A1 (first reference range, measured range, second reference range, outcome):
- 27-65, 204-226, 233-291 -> 0.14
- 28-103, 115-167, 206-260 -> 0.07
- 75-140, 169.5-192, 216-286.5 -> 0.04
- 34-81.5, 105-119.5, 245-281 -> 0.07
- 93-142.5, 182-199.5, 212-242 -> 0.03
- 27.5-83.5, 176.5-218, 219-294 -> 0.15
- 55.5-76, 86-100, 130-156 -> 0.05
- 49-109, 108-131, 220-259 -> 0.04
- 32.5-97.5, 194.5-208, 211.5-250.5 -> 0.18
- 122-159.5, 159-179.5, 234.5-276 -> 0.04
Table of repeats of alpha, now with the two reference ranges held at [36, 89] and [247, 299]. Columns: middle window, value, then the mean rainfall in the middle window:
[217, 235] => 0.6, 37.5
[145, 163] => 1.9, 33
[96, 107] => 0.9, 32.6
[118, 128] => 0.6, 33.7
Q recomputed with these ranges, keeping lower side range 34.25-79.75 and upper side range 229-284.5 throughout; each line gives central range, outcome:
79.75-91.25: 0.07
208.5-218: 0.13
